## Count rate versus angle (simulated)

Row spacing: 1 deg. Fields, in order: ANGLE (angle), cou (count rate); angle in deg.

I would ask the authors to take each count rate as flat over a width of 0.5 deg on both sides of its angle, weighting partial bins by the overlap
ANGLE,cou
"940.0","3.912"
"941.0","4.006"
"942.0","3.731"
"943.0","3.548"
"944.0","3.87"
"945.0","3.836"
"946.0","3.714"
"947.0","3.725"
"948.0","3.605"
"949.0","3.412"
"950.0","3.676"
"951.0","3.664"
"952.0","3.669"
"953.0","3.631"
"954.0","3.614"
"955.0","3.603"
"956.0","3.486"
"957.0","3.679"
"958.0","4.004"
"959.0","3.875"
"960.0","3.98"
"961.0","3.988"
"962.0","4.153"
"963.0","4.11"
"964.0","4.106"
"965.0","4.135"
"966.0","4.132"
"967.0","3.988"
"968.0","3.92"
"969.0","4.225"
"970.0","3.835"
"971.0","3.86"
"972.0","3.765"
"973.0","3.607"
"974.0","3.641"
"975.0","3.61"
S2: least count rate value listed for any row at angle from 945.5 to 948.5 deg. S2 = 3.605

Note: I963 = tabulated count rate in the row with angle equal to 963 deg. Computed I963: 4.11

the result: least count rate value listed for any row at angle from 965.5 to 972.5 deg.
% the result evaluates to 3.765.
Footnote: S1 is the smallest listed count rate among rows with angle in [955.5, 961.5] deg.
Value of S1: 3.486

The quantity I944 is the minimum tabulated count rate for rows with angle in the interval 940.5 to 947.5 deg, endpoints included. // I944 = 3.548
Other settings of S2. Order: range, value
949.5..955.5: 3.603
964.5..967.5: 3.988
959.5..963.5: 3.98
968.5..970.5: 3.835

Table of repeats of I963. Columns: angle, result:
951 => 3.664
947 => 3.725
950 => 3.676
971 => 3.86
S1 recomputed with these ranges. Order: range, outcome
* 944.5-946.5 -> 3.714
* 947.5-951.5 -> 3.412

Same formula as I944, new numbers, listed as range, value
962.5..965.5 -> 4.106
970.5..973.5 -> 3.607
